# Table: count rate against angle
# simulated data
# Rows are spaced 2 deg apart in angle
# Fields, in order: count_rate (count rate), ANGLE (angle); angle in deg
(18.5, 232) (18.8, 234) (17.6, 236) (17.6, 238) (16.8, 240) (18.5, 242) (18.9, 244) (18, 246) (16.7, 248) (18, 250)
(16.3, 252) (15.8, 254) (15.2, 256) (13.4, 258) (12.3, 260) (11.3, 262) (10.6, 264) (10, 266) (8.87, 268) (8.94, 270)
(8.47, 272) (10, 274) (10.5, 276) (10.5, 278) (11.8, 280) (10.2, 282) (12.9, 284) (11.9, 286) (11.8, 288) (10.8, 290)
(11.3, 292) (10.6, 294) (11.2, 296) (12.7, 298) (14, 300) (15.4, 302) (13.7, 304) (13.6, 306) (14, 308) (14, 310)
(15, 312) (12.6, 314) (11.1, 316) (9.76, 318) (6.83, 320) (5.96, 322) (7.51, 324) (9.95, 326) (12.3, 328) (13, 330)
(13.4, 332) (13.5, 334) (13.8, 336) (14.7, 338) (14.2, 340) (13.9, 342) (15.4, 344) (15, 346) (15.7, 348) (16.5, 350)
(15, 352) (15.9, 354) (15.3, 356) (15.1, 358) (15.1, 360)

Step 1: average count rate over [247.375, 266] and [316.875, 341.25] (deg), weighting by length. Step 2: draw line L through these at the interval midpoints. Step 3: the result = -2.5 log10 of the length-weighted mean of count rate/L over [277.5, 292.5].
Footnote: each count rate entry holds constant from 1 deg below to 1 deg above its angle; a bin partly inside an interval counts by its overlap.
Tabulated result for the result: 0.14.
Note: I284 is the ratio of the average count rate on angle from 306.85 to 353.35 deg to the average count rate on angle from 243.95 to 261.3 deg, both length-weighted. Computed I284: 0.81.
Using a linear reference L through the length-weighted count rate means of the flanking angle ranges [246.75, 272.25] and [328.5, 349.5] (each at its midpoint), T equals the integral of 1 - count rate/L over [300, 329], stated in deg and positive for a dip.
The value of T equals 4.6 deg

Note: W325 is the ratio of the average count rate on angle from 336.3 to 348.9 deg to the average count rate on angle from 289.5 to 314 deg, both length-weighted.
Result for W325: 1.1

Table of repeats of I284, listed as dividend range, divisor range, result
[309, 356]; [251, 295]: 1.12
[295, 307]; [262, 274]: 1.40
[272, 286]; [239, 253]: 0.62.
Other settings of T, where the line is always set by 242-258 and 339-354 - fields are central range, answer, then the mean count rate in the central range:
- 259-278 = 7.36 deg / 10.1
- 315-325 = 4.73 deg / 8.23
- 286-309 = 4.88 deg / 12.6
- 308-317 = 1.42 deg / 13.3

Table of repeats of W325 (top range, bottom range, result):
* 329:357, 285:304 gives 1.20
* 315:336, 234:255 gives 0.60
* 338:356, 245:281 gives 1.21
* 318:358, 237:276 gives 0.94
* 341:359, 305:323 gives 1.34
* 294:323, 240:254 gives 0.69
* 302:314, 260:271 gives 1.38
